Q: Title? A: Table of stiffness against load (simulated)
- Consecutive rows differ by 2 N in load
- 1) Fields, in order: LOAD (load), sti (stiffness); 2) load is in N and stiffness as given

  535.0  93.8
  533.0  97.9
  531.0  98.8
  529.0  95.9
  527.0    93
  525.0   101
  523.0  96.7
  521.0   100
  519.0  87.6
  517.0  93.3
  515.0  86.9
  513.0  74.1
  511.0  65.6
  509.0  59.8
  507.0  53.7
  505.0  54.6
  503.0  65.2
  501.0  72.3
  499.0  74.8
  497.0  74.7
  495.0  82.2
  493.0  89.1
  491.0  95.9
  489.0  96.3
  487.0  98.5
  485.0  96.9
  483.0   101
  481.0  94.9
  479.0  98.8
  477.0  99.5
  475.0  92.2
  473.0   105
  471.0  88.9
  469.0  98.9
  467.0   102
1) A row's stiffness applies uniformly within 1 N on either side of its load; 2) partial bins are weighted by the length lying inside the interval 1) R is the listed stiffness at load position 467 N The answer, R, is 102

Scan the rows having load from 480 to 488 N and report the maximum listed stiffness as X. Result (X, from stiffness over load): 101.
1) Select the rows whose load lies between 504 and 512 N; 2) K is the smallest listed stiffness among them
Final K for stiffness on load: 53.7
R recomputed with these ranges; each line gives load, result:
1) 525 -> 101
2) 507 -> 53.7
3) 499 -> 74.8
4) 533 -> 97.9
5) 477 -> 99.5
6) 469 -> 98.9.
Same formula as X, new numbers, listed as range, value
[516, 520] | 93.3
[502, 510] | 65.2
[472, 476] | 105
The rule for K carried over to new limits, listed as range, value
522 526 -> 96.7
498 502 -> 72.3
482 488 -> 96.9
